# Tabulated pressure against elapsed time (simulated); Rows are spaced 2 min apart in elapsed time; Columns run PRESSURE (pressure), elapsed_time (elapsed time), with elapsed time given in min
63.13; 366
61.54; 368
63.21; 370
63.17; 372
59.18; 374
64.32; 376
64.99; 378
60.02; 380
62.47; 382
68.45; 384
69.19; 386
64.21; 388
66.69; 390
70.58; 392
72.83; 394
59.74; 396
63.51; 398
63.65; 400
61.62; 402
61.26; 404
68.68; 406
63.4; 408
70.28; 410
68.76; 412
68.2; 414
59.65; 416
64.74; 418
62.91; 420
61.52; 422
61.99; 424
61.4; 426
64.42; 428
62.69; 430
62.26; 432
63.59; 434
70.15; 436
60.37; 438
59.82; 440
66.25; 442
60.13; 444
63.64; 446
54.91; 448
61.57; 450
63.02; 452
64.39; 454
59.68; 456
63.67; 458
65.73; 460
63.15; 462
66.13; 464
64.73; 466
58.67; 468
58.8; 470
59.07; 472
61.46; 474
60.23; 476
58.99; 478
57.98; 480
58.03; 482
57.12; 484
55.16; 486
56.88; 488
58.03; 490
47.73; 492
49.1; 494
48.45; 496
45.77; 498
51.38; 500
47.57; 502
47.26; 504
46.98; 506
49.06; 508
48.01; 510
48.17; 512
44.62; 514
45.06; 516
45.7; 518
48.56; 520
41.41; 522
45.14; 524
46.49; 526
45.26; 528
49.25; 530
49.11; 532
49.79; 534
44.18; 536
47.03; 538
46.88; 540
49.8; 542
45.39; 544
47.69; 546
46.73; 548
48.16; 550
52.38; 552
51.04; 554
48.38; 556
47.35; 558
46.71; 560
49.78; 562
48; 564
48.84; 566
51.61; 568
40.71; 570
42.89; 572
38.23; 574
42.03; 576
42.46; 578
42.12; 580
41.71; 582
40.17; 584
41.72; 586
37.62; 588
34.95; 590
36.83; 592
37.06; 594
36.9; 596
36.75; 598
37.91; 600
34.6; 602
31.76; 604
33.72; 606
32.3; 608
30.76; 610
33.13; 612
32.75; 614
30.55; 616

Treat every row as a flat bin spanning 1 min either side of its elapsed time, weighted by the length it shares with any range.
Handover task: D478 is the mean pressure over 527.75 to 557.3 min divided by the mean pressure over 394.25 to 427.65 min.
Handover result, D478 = 0.8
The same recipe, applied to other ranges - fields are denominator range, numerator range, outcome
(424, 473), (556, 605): 0.66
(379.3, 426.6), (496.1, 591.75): 0.71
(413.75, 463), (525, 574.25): 0.76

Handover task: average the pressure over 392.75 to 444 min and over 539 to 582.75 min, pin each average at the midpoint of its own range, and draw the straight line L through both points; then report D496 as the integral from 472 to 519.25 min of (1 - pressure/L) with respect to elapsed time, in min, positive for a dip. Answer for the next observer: 2.4 min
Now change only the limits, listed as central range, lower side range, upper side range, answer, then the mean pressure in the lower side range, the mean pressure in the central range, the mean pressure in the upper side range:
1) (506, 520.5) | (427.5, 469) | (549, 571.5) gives 1.98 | 62.8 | 47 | 48.3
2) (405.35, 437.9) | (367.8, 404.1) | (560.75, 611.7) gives -2.47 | 64.4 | 64.5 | 39.6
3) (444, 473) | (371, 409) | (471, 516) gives -2.74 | 64.6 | 61.9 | 52.4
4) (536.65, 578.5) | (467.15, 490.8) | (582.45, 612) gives -3.24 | 58.4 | 46.8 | 35.9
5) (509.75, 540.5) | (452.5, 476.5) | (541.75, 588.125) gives 3.31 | 62.2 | 46.5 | 45.6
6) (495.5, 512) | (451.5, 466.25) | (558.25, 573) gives 2.52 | 63.8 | 48.1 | 47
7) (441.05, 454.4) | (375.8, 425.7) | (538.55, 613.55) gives -0.70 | 64.9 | 61.9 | 42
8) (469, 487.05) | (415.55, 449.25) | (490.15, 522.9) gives -1.80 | 62.4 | 58.5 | 47.5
